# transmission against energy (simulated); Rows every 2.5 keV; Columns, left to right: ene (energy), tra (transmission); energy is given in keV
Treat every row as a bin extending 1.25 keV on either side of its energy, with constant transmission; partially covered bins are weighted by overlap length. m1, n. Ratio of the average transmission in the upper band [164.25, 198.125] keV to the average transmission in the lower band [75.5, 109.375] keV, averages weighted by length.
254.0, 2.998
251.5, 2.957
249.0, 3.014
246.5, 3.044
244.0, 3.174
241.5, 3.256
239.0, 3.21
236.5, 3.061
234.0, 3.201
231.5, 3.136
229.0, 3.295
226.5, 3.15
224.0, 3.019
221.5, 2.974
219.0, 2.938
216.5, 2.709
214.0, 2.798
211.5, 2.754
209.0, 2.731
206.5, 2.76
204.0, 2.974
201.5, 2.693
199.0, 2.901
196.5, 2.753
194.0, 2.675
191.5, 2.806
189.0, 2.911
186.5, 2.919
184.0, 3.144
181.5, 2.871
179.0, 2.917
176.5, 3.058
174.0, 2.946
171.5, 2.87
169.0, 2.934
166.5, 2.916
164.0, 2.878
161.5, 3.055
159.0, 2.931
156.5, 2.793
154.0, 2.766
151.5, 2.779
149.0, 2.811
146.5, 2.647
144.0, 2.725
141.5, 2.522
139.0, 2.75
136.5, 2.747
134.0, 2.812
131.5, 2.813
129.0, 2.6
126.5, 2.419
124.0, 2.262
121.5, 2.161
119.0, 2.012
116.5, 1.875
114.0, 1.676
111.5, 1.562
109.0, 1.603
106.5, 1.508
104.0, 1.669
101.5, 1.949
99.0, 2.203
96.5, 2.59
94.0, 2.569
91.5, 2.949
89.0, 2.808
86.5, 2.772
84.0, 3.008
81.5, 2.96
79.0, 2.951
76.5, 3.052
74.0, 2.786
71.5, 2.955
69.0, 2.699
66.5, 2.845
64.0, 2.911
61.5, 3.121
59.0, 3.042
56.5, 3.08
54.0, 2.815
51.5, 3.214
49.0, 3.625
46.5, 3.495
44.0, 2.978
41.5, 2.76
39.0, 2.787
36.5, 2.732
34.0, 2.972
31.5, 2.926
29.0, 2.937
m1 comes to 1.2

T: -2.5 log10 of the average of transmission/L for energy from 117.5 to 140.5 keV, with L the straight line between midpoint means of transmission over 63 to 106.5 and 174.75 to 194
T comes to 0.11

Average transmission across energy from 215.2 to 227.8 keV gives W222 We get 2.96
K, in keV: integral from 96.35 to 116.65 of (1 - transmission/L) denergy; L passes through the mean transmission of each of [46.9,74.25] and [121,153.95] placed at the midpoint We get 7.2 keV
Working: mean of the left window 3.03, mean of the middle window 1.81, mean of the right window 2.63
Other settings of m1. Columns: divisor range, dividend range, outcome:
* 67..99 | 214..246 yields 1.09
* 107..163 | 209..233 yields 1.21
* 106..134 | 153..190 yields 1.40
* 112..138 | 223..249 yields 1.36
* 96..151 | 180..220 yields 1.25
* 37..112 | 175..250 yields 1.09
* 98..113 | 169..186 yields 1.70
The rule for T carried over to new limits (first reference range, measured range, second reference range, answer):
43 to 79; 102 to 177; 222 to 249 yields 0.23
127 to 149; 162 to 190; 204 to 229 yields -0.06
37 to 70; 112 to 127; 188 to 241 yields 0.42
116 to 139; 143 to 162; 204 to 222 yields -0.10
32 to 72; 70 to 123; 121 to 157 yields 0.20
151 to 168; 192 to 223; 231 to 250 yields 0.08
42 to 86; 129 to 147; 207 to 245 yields 0.12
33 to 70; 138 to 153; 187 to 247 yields 0.10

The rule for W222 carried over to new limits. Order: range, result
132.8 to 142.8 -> 2.71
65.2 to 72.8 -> 2.83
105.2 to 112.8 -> 1.56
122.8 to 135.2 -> 2.58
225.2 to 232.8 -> 3.19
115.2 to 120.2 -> 1.94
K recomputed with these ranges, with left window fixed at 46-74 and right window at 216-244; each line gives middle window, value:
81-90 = 0.5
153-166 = 0.8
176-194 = 1.0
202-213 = 1.1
